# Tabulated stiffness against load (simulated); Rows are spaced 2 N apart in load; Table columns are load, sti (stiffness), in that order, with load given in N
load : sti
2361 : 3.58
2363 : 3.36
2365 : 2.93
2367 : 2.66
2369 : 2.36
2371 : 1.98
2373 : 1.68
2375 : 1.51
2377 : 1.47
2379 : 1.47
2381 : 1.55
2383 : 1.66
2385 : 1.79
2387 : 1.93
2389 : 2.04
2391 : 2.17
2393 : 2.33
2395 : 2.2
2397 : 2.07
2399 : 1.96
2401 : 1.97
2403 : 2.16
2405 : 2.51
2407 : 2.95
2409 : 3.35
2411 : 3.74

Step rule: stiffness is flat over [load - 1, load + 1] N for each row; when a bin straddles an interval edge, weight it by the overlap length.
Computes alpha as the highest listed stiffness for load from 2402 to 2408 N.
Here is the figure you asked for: 2.95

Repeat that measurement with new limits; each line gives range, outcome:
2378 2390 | 2.04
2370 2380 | 1.98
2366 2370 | 2.66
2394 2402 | 2.2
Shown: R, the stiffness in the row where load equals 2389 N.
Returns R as 2.04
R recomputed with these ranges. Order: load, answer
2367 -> 2.66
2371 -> 1.98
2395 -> 2.2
